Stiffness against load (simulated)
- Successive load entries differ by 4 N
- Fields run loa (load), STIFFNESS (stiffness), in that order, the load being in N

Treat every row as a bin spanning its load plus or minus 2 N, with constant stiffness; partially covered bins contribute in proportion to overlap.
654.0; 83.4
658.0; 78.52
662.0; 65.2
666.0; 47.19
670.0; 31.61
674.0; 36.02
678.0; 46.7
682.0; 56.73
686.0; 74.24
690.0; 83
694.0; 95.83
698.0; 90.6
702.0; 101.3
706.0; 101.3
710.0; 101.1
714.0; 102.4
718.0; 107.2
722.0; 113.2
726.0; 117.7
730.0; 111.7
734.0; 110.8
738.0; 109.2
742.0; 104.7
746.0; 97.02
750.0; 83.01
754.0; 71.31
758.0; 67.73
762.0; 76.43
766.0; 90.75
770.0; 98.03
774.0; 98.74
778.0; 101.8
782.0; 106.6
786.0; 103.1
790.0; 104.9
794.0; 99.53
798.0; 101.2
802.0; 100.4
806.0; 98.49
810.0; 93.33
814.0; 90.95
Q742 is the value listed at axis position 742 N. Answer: 104.7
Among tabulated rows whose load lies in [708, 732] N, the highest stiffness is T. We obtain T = 117.7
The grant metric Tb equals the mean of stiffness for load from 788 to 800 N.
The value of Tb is 102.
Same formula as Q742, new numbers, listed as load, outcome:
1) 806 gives 98.49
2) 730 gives 111.7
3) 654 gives 83.4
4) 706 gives 101.3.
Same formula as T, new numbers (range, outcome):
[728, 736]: 111.7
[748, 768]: 90.75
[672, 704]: 101.3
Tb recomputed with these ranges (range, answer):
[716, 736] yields 112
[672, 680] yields 41.4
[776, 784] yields 104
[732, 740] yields 110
